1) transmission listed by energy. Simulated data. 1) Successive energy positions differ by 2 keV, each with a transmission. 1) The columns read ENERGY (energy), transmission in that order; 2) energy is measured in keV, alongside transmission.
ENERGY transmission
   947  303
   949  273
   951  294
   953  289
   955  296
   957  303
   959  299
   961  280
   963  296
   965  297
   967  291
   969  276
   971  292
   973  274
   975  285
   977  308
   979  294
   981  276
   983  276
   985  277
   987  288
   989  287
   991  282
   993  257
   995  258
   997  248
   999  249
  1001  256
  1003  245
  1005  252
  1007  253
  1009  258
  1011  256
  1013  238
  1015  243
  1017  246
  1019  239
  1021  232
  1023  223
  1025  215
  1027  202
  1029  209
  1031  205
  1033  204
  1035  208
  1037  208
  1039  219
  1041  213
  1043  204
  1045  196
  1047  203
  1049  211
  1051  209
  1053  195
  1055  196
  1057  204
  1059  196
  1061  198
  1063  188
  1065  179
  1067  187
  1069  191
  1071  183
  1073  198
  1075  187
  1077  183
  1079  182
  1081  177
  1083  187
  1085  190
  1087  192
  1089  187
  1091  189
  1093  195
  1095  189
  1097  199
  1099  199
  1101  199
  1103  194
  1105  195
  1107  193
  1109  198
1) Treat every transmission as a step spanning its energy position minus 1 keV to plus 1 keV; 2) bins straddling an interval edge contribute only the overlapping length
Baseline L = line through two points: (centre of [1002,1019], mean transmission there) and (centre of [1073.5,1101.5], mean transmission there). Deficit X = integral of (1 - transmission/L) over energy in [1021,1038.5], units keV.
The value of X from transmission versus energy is 1.7 keV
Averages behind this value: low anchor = 248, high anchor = 190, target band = 211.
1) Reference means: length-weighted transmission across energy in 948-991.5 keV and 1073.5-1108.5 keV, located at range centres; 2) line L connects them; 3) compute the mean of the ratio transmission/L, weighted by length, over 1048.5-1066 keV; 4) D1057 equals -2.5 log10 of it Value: 0.109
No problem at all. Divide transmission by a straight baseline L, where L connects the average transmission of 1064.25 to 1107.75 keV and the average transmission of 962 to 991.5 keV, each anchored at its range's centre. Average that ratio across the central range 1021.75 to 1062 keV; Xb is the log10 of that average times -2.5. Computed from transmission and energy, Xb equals 0.11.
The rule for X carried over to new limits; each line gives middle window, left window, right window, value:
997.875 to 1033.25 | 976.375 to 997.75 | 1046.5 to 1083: 1.57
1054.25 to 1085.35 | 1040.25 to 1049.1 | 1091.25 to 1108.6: 1.75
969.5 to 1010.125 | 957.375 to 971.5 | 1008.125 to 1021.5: -0.46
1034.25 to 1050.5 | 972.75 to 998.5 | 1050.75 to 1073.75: 0.53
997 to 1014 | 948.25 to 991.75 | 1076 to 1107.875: 0.58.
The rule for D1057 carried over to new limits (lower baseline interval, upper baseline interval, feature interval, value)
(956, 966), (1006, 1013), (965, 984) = -0.01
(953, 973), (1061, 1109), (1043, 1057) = 0.09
